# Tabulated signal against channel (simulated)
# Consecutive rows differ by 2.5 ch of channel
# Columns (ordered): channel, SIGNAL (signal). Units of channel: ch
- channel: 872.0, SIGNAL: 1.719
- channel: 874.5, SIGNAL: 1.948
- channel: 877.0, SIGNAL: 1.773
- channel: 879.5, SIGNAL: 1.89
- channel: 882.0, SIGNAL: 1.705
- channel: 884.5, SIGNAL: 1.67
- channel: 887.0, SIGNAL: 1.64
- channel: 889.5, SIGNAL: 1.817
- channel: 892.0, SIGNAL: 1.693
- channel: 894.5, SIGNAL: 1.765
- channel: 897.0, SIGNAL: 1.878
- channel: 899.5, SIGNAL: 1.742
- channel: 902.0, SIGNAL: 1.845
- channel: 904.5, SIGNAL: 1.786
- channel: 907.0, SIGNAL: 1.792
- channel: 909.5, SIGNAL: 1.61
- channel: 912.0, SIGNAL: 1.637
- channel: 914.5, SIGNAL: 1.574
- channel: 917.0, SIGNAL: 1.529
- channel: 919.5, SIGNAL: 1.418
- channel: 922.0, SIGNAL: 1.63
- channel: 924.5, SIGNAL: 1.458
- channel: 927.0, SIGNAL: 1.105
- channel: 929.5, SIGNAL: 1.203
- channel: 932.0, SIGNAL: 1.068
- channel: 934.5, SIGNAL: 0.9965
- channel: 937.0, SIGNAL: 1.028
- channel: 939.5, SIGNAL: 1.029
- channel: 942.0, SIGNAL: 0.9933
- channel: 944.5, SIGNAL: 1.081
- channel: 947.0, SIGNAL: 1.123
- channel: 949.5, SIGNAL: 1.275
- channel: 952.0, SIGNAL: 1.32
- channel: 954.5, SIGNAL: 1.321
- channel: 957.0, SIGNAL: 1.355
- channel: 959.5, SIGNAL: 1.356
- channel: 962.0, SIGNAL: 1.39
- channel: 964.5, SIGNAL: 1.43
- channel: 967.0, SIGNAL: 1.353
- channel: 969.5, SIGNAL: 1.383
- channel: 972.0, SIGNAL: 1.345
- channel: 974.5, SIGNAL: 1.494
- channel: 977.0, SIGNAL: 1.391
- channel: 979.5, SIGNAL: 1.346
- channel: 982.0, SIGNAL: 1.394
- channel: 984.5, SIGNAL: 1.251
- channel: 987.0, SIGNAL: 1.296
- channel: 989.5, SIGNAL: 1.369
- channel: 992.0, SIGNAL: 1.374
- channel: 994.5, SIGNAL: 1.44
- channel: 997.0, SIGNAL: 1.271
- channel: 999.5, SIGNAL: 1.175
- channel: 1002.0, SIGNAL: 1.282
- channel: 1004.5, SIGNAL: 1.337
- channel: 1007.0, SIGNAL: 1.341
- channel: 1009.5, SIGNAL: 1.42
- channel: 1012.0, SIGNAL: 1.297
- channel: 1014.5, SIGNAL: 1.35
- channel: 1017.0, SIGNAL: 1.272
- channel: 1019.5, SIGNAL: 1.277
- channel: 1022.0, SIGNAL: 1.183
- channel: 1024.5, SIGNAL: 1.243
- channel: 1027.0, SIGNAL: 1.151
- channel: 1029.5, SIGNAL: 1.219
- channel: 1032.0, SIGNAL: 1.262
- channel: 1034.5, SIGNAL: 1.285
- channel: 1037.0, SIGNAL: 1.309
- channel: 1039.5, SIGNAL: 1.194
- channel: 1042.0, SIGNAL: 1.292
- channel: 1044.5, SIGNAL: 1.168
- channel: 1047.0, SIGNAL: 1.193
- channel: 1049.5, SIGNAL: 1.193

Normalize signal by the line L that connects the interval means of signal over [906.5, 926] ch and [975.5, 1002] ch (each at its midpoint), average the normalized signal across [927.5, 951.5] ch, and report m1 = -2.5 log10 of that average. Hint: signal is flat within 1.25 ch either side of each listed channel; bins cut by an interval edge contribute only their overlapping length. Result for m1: 0.33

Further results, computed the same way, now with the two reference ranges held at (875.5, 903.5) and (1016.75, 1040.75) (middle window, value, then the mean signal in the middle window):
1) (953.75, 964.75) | 0.10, 1.37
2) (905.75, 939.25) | 0.19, 1.38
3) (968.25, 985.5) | 0.05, 1.37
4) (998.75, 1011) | 0.01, 1.32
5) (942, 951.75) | 0.32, 1.15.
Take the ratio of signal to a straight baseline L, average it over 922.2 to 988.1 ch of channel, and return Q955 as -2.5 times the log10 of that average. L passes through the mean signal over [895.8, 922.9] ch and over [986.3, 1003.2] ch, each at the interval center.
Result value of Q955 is 0.16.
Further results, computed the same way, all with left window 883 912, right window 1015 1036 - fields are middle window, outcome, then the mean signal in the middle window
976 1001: 0.05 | 1.33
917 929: 0.17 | 1.4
